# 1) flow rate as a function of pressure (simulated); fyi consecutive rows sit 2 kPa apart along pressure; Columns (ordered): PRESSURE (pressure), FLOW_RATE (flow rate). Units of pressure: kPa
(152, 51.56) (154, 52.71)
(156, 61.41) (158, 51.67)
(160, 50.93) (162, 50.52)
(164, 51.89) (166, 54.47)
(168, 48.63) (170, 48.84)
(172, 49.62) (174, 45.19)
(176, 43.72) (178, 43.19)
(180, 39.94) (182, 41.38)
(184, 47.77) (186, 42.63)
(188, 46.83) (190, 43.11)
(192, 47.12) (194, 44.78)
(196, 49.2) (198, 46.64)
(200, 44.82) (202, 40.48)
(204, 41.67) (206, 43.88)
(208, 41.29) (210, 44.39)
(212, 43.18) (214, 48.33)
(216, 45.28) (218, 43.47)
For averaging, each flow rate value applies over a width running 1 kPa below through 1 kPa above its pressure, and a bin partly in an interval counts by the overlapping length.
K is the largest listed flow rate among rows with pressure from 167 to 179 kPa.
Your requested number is 49.62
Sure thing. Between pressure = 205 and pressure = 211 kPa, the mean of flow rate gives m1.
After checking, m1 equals 43.2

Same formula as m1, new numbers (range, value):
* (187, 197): 46.2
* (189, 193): 45.1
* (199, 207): 42.7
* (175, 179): 43.5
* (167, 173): 49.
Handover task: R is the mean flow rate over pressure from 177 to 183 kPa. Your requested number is 41.5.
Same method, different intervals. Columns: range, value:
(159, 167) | 52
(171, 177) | 46.2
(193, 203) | 45.2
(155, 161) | 54.7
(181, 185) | 44.6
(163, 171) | 51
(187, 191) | 45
